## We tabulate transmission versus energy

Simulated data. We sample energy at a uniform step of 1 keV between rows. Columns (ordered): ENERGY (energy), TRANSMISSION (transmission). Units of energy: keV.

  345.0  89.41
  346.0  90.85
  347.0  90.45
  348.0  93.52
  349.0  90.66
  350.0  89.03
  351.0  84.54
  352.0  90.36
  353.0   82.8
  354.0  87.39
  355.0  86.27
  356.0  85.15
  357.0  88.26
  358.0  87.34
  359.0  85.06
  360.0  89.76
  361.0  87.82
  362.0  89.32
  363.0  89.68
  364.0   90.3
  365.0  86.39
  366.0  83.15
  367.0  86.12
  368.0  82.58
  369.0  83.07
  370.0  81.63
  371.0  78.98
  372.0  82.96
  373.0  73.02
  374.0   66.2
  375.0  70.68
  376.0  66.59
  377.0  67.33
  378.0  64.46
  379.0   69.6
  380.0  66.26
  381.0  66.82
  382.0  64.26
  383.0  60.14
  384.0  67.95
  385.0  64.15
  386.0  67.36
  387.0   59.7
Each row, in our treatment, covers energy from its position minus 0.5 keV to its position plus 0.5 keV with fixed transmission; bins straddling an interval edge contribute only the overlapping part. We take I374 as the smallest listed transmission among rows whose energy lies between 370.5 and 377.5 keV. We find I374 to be 66.2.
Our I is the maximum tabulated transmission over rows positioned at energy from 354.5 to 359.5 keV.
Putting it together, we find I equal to 88.26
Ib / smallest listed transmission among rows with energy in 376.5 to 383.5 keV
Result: 60.14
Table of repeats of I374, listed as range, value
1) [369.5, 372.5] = 78.98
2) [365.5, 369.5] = 82.58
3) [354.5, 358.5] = 85.15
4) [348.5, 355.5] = 82.8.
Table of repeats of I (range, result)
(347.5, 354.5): 93.52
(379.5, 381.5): 66.82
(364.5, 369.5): 86.39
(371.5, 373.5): 82.96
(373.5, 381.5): 70.68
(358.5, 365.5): 90.3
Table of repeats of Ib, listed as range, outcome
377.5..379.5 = 64.46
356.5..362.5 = 85.06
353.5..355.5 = 86.27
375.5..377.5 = 66.59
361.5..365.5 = 86.39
